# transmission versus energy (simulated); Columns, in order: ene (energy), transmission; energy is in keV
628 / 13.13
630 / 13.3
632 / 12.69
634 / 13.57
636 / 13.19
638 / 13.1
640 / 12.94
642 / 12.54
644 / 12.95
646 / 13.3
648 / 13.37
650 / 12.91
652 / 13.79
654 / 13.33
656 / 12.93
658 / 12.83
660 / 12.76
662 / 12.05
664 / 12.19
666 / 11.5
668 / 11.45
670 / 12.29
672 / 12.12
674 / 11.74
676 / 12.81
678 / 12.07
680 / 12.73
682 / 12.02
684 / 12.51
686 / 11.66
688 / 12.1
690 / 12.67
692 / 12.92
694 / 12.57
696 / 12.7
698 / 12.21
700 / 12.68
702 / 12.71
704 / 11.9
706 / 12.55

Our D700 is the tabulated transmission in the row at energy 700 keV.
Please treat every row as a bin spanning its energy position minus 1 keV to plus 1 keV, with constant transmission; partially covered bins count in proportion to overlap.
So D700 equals 12.68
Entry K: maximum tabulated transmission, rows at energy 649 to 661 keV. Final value 13.79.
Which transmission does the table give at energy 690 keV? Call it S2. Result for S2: 12.67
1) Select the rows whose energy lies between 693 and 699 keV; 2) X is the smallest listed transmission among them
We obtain 12.21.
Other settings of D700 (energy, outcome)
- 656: 12.93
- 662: 12.05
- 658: 12.83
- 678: 12.07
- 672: 12.12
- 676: 12.81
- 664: 12.19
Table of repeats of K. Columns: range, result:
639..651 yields 13.37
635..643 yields 13.19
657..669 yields 12.83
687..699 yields 12.92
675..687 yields 12.81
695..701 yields 12.7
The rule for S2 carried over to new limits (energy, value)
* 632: 12.69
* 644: 12.95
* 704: 11.9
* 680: 12.73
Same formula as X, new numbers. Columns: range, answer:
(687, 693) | 12.1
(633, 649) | 12.54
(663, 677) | 11.45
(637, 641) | 12.94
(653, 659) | 12.83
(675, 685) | 12.02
